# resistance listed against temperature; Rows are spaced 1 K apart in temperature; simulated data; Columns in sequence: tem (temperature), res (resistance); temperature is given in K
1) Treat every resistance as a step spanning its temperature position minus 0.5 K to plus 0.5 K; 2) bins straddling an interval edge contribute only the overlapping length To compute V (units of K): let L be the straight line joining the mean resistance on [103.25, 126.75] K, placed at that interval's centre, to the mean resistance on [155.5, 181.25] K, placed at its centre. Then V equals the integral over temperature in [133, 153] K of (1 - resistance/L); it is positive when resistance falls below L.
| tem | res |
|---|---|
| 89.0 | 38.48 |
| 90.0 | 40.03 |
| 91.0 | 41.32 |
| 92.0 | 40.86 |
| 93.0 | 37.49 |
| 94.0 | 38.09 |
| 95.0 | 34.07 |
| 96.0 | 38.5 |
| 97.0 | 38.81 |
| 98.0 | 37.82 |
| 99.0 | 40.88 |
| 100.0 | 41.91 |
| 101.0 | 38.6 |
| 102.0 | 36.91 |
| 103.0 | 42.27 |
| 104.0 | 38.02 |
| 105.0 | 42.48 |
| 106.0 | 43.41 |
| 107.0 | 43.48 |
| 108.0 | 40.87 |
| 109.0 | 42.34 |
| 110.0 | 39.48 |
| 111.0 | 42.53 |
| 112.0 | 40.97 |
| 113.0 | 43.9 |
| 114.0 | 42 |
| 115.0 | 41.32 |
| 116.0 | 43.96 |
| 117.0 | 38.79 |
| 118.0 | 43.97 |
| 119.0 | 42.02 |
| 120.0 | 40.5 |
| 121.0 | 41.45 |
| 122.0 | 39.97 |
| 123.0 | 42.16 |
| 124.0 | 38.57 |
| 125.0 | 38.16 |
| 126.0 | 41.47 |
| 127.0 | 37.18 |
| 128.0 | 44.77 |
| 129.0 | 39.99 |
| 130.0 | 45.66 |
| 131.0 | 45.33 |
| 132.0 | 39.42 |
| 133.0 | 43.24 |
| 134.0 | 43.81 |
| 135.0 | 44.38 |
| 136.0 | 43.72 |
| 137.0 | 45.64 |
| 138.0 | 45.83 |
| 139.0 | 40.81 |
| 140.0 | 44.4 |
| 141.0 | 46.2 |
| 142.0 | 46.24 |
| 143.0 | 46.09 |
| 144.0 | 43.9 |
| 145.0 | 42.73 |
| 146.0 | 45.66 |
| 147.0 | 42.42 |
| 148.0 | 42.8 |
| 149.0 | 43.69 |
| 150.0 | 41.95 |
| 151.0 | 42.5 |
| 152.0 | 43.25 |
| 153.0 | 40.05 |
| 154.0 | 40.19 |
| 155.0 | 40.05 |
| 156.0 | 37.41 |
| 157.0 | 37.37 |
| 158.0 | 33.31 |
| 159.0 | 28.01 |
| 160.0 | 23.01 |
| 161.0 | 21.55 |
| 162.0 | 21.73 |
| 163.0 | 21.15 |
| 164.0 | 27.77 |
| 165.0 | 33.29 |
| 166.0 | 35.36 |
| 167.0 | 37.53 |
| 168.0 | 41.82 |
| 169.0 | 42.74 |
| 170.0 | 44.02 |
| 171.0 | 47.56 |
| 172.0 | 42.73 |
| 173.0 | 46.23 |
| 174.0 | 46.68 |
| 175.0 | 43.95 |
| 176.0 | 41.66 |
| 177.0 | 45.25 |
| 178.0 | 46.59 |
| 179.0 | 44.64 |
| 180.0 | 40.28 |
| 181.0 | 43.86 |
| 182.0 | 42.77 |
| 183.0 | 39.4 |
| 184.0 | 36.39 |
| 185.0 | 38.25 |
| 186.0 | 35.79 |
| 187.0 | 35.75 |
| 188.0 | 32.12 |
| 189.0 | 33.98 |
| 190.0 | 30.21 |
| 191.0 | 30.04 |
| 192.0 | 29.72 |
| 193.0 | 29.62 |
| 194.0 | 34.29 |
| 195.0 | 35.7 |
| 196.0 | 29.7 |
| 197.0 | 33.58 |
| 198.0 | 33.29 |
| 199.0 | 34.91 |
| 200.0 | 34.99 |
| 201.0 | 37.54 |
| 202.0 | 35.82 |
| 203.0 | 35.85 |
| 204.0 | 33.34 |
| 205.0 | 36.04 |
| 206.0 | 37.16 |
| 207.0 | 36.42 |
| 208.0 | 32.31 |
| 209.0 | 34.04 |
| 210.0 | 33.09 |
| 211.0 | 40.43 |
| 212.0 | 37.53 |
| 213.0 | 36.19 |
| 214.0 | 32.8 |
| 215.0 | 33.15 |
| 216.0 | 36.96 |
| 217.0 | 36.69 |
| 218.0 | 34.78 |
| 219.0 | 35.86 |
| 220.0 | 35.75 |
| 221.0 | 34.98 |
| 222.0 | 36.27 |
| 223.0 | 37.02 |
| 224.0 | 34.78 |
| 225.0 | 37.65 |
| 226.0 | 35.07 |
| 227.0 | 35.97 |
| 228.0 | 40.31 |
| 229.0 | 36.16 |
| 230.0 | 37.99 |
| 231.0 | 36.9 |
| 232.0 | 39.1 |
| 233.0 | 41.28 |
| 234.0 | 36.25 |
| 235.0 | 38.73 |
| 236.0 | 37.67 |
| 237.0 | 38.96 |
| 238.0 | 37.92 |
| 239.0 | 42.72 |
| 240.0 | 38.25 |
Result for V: -2.3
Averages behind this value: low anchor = 41.3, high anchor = 37.5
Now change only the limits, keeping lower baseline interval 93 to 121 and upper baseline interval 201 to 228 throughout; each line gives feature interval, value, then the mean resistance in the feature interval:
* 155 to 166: 2.56 K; 29.3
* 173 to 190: -1.40 K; 40.3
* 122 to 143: -1.82 K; 42.9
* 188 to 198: 1.30 K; 32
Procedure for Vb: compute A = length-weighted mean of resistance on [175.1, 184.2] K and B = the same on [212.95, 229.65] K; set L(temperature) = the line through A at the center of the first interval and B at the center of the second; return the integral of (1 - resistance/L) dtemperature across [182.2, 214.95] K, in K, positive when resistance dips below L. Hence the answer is 4.0 K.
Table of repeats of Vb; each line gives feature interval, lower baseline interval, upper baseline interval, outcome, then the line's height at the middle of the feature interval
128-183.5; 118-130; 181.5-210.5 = -3.56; 38.1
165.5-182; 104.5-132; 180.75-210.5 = -2.90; 36.7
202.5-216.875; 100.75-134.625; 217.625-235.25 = 0.84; 37.6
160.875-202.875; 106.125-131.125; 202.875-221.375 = 0.71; 37.4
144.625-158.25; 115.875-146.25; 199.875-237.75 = 0.07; 41.3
